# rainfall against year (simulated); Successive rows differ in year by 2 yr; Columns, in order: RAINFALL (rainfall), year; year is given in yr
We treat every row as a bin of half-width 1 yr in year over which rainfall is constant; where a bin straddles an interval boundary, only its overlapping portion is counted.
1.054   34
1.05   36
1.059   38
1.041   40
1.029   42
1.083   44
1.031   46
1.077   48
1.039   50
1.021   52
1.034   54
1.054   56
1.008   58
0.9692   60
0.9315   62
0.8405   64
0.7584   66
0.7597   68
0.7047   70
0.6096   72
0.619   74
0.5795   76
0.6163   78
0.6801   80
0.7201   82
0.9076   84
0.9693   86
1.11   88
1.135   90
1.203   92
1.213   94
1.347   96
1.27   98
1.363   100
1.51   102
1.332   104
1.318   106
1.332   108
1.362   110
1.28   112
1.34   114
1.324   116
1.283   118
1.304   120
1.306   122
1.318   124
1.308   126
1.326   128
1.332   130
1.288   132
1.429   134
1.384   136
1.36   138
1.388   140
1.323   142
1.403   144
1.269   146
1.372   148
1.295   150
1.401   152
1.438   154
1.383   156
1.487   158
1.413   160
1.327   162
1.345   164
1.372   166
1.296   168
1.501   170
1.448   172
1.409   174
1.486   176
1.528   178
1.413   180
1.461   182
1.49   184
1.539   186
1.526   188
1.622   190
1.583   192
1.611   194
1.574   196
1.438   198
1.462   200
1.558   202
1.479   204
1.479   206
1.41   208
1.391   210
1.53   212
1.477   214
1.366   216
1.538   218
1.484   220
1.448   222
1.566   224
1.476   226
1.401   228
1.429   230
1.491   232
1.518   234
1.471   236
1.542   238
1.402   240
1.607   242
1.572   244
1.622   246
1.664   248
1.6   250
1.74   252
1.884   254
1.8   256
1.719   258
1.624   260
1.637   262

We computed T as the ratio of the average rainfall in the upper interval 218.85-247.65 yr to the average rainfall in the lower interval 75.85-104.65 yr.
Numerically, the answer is 1.4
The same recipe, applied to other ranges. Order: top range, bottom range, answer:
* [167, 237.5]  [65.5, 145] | 1.28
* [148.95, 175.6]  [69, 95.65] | 1.62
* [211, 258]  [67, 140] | 1.35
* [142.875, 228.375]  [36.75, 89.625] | 1.62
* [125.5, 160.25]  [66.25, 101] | 1.48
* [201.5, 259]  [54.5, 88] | 1.90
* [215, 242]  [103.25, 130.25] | 1.12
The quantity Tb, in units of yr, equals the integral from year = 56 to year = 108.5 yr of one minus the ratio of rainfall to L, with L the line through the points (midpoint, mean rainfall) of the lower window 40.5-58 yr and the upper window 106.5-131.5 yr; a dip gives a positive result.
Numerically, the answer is 8.5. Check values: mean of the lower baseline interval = 1.04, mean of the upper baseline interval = 1.32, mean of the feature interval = 0.99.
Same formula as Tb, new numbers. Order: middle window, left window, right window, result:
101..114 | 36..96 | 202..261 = -3.2 yr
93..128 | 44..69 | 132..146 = -2.8 yr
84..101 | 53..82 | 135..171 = -3.8 yr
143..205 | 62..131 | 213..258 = -4.5 yr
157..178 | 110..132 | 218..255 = -0.1 yr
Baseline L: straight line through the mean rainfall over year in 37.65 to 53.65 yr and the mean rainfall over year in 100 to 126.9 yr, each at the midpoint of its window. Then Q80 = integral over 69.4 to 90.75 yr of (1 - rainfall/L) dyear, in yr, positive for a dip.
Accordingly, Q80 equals 7.4 yr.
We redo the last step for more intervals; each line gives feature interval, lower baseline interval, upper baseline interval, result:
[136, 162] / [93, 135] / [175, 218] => 0.4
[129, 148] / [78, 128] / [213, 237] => -1.0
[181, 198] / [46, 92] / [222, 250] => -2.6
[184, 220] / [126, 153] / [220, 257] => -0.4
